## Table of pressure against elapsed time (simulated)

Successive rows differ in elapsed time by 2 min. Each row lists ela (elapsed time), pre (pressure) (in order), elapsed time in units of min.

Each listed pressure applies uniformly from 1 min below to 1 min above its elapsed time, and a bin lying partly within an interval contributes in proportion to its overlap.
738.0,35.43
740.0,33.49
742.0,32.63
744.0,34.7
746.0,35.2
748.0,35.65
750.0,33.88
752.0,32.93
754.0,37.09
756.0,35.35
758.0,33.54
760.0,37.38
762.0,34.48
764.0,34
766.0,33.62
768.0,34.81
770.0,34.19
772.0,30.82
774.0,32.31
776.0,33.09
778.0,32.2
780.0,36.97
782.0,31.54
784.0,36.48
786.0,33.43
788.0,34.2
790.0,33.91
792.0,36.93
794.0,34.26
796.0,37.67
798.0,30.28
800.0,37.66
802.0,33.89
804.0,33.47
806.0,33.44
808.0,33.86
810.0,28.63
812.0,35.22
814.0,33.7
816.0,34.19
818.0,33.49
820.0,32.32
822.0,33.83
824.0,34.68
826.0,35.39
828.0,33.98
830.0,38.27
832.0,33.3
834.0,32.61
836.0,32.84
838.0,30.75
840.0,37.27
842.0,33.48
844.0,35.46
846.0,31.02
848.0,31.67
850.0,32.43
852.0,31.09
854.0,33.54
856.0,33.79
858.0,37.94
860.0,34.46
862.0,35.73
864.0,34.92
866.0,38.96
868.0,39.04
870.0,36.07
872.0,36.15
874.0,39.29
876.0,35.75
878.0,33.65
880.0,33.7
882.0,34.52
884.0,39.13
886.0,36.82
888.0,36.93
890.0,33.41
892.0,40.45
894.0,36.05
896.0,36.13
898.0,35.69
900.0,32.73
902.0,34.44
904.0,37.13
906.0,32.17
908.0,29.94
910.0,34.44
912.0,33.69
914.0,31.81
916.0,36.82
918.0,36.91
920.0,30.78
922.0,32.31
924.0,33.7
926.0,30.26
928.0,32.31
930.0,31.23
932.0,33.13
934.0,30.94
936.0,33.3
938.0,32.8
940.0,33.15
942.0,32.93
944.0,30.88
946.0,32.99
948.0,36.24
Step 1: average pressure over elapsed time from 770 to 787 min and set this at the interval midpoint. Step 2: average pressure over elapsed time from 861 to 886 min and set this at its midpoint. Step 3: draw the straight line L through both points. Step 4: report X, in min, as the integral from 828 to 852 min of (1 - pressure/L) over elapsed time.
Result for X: 1.3 min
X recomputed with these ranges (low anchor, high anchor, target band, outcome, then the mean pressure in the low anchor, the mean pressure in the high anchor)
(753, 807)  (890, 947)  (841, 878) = -1.24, 34.3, 33.5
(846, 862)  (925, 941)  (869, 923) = -3.74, 33.5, 32.1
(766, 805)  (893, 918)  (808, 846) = 0.45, 34.1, 34.4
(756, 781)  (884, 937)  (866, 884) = -1.21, 34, 34.1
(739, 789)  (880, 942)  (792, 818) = 0.13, 34.2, 34.1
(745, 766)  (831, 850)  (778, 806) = -0.34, 34.9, 33.1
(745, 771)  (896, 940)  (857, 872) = -1.31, 34.8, 33.2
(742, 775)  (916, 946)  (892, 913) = -1.03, 34.3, 32.6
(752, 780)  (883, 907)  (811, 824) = 0.37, 34.1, 35.9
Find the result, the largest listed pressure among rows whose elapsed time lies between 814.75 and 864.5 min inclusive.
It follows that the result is 38.27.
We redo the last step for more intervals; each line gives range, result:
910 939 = 36.91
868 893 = 40.45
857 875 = 39.29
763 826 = 37.67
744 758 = 37.09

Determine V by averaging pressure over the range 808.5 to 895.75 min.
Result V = 34.8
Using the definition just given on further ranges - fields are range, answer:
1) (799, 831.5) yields 34.1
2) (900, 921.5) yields 33.7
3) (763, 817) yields 33.9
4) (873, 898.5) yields 36.3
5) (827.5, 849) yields 33.7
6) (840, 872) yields 34.8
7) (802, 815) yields 33.1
